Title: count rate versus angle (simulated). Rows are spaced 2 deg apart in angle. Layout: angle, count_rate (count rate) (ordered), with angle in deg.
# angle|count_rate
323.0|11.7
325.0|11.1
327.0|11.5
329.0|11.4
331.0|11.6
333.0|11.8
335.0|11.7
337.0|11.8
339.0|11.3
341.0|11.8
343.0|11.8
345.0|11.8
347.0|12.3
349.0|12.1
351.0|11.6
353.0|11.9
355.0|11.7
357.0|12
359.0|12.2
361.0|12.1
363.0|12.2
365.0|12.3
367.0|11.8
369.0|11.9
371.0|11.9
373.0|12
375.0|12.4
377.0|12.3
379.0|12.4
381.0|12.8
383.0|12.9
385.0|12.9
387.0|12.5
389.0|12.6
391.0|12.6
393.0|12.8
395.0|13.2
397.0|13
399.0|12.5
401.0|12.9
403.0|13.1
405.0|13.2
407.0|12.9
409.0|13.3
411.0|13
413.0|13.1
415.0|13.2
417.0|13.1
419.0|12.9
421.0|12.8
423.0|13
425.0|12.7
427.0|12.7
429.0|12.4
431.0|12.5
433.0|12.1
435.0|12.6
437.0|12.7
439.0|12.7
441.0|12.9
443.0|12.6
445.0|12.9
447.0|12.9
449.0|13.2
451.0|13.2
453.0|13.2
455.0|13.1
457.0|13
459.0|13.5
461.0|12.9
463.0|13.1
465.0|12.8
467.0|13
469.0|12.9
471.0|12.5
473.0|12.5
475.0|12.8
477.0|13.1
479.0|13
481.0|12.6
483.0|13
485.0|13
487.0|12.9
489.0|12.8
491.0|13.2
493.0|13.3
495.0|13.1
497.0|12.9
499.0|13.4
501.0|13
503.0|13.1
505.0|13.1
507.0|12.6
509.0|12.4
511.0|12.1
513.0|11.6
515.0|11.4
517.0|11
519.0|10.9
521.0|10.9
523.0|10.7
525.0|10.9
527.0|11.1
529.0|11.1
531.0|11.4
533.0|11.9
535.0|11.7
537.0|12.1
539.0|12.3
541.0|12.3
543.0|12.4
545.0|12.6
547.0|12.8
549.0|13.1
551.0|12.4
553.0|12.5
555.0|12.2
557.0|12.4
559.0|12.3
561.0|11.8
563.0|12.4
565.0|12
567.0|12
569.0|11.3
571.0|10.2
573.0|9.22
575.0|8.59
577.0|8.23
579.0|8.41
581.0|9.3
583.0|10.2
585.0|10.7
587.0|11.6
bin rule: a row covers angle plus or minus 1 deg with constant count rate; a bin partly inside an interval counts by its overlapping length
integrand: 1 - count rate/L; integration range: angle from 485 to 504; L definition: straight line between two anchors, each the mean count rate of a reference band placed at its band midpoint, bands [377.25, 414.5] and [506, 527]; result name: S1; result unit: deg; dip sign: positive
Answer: -2.2 deg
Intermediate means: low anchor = 12.9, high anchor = 11.4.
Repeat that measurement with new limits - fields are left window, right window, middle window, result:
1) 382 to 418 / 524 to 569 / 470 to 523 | -0.64 deg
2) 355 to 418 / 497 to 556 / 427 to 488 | -2.63 deg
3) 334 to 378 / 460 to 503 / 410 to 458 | -1.09 deg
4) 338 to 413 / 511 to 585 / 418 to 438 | -0.95 deg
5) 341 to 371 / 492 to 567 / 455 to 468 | -1.06 deg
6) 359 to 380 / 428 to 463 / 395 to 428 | -1.16 deg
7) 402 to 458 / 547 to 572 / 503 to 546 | 1.85 deg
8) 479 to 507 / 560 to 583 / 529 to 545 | -0.70 deg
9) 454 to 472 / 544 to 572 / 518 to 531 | 1.53 deg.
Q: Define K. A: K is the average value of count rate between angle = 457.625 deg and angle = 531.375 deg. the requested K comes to 12.4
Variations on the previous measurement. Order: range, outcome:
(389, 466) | 12.9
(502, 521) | 12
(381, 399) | 12.8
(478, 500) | 13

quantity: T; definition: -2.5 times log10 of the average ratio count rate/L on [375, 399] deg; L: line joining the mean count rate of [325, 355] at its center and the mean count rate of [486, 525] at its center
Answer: -0.07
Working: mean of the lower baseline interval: 11.7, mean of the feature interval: 12.7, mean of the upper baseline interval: 12.3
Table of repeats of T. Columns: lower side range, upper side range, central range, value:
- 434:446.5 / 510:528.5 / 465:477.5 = -0.058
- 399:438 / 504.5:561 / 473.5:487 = -0.048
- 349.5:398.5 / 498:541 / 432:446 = -0.046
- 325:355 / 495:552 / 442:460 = -0.099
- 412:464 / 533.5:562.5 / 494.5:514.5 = -0.011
